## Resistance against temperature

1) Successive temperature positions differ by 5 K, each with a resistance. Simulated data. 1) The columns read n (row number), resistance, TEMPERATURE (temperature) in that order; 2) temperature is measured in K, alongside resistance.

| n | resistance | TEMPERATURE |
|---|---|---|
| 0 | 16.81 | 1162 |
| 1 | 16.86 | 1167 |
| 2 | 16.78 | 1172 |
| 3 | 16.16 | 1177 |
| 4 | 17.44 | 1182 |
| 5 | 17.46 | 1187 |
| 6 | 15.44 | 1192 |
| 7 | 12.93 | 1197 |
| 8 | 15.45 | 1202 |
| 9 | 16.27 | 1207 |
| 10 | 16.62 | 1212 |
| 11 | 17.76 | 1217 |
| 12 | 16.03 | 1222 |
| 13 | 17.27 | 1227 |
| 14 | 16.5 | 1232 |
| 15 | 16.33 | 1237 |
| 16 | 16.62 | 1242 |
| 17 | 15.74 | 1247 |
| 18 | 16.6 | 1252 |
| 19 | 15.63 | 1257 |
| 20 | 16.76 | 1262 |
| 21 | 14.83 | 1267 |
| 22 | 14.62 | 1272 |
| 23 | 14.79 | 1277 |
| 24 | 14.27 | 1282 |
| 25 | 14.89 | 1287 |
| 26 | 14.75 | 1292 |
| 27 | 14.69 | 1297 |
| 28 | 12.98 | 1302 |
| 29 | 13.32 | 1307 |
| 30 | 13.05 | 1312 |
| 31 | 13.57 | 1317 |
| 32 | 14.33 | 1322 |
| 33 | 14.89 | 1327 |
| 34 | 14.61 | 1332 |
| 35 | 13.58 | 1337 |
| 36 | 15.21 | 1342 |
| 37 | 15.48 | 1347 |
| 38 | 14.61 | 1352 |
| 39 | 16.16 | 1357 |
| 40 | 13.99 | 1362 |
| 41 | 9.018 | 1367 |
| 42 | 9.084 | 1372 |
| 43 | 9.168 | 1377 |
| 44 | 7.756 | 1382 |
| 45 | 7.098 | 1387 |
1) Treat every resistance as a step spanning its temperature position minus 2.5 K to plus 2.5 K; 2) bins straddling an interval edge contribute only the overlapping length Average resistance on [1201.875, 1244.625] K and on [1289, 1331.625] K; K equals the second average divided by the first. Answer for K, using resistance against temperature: 0.84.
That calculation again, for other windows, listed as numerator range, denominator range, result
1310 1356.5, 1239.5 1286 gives 0.93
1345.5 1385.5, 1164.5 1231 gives 0.72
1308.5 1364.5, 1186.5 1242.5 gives 0.90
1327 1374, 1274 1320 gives 0.97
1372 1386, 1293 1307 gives 0.61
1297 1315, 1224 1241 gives 0.80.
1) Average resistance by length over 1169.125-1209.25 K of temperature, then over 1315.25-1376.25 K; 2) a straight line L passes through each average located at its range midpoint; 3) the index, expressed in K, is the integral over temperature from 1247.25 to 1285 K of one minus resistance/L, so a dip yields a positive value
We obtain -1.4 K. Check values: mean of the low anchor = 16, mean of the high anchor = 13.6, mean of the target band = 15.4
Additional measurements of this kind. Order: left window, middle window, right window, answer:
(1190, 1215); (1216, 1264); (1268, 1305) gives -4.9 K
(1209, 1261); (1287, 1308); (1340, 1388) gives 0.3 K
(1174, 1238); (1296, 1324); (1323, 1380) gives 1.0 K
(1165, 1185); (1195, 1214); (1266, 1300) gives 1.0 K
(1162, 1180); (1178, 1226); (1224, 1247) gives 1.2 K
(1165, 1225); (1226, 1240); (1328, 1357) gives -0.6 K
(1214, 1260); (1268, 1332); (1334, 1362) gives 5.7 K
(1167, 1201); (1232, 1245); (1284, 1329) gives -1.1 K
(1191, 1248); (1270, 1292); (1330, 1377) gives 0.2 K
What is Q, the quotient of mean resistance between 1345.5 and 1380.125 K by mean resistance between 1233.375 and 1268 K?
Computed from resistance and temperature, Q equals 0.8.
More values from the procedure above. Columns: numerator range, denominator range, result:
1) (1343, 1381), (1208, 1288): 0.78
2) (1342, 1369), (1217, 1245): 0.85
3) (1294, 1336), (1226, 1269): 0.86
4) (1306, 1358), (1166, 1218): 0.89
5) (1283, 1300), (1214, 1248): 0.88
